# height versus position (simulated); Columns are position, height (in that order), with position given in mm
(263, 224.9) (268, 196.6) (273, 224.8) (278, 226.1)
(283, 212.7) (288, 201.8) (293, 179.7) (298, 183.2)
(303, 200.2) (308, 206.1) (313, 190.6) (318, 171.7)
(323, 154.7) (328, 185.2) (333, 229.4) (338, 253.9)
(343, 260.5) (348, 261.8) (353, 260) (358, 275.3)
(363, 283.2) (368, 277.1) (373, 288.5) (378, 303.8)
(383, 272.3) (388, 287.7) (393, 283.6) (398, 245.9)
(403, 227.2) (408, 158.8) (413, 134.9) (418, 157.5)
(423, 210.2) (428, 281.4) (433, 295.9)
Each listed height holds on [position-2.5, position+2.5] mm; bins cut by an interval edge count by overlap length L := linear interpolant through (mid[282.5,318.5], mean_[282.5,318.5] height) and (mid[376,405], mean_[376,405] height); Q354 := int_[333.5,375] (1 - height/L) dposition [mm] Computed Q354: -4.95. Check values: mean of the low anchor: 193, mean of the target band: 268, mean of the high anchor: 270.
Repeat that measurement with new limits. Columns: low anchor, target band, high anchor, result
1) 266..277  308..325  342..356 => 4.45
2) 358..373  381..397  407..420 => -4.66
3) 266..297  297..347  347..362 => 7.27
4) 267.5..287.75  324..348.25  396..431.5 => -2.33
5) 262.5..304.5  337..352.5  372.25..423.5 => -2.79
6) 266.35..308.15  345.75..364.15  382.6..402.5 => -1.82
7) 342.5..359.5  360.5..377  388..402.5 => -1.31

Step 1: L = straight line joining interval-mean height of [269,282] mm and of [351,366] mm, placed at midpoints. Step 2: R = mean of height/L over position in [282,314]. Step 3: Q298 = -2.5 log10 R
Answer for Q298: 0.20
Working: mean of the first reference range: 221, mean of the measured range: 196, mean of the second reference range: 273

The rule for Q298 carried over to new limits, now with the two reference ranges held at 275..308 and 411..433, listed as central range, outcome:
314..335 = 0.10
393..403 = -0.21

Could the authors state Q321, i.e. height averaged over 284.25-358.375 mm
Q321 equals 212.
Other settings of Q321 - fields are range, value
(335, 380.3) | 273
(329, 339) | 231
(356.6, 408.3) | 268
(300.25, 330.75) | 185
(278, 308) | 199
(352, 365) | 274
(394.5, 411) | 213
